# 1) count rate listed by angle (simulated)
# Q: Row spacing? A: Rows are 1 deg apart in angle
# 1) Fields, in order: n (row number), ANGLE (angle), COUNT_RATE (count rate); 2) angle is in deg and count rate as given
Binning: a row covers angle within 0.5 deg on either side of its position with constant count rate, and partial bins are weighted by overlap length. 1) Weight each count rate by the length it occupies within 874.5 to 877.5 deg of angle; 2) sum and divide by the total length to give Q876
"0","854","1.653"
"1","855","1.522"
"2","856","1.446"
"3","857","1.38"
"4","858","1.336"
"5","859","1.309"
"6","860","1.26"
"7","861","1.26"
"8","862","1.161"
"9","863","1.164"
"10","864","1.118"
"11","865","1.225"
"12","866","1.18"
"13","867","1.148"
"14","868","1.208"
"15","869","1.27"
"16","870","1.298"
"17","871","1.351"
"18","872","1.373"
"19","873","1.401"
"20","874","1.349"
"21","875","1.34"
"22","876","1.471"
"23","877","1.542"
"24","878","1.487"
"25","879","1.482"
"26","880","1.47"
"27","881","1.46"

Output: 1.45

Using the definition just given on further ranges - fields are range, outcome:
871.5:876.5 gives 1.39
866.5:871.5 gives 1.25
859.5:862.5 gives 1.23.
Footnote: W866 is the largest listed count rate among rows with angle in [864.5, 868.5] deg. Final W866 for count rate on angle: 1.225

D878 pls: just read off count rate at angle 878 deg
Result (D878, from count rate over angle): 1.487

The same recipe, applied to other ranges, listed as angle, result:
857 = 1.38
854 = 1.653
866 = 1.18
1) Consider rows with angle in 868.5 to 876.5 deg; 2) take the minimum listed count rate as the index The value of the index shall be 1.27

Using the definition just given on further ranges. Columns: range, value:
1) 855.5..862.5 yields 1.161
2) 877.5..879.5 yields 1.482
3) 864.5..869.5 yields 1.148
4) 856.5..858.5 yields 1.336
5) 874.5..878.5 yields 1.34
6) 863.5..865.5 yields 1.118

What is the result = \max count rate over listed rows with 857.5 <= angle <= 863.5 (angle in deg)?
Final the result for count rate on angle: 1.336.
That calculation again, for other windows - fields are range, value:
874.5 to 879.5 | 1.542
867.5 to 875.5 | 1.401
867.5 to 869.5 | 1.27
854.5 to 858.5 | 1.522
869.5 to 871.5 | 1.351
